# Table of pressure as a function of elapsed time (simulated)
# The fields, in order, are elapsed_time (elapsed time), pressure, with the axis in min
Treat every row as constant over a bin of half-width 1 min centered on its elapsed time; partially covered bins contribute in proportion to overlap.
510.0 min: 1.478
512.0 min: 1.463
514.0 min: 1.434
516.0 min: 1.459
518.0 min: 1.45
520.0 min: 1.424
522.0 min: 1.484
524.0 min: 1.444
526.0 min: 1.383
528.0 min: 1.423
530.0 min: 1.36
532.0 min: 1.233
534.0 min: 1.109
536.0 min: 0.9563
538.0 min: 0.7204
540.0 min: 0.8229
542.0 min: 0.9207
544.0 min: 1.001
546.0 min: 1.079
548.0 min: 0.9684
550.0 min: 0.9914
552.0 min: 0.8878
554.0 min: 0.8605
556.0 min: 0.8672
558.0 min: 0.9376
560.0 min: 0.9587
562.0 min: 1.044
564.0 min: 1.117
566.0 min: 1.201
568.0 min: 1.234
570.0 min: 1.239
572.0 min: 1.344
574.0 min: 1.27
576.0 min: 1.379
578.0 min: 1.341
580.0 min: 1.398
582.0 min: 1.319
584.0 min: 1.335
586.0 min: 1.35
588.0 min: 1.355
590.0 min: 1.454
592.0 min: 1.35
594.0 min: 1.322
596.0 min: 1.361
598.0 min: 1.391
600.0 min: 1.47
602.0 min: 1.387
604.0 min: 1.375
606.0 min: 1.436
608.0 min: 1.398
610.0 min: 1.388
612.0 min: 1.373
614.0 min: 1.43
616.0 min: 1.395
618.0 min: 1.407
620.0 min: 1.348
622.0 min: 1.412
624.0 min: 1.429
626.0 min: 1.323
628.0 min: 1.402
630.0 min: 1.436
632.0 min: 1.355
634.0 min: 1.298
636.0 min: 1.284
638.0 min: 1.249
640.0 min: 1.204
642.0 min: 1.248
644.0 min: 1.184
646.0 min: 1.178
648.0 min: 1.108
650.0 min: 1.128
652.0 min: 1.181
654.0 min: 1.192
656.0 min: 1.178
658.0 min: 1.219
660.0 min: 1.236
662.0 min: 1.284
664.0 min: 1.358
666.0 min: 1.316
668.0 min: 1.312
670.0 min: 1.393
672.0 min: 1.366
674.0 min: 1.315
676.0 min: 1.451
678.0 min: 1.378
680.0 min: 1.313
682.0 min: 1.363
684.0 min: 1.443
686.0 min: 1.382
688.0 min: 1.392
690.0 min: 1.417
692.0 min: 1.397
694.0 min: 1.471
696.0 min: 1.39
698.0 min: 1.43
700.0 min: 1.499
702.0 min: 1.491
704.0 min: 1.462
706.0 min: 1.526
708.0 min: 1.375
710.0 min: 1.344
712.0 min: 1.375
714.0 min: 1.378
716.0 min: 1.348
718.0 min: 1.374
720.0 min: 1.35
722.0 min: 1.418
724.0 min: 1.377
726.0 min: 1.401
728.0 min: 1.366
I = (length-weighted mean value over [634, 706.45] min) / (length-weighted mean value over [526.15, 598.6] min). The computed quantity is 1.1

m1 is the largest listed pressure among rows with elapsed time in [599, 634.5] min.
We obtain 1.47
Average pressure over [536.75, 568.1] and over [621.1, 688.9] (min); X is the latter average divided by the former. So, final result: 1.35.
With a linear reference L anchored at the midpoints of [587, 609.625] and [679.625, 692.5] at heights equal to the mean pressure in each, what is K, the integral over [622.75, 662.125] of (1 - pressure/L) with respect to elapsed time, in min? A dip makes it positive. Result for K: 3.8 min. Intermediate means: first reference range 1.39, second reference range 1.39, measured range 1.26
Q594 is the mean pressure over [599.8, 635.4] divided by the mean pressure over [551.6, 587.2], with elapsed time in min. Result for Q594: 1.18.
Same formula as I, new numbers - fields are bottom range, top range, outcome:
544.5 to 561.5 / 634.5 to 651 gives 1.27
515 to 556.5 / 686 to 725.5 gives 1.24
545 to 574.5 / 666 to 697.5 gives 1.30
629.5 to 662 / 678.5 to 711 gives 1.15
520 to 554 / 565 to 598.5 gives 1.20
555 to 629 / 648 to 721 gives 1.03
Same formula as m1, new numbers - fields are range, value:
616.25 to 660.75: 1.436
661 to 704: 1.499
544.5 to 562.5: 1.079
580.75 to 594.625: 1.454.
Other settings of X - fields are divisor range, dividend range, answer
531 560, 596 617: 1.47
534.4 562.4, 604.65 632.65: 1.50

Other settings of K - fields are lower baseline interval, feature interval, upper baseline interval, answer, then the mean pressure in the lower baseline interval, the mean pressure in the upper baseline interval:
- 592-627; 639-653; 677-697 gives 2.2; 1.39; 1.39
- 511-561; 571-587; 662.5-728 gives -1.7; 1.15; 1.39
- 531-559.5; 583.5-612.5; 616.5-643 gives -4.6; 0.954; 1.34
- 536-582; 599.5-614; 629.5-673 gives -2.9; 1.07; 1.26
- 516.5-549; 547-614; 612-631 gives 2.7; 1.18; 1.4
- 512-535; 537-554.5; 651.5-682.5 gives 5.8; 1.39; 1.3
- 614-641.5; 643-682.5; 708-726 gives 2.6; 1.35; 1.37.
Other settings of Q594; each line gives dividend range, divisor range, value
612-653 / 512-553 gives 1.10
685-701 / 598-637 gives 1.03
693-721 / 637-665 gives 1.17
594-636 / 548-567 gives 1.41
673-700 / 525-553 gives 1.32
